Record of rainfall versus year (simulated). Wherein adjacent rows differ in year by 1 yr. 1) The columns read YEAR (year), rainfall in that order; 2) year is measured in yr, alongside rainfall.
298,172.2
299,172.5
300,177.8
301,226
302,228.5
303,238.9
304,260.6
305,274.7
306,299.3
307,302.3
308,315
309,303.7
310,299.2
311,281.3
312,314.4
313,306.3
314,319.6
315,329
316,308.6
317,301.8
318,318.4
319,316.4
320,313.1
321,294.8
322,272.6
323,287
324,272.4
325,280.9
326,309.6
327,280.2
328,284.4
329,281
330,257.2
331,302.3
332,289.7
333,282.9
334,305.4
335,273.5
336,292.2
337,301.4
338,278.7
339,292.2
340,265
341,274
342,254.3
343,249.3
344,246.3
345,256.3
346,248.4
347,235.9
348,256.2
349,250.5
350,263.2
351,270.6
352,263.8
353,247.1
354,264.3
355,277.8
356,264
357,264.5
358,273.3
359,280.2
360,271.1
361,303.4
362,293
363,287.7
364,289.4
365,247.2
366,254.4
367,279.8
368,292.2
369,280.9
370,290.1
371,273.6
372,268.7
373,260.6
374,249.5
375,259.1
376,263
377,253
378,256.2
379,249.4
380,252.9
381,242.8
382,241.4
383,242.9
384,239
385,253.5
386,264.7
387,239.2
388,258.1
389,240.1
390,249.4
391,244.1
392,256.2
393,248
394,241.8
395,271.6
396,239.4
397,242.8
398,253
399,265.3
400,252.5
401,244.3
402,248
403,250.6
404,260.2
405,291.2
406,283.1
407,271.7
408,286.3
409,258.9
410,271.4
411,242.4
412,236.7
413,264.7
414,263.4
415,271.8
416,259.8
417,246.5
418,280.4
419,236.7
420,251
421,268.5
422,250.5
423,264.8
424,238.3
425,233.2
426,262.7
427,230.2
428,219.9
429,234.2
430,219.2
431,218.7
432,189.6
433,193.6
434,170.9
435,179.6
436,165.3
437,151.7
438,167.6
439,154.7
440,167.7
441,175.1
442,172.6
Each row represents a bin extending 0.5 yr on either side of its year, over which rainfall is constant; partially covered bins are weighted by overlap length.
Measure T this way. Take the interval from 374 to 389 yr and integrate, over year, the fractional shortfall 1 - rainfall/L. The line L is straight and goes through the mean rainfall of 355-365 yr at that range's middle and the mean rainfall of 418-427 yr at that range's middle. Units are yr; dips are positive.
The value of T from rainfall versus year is 1.0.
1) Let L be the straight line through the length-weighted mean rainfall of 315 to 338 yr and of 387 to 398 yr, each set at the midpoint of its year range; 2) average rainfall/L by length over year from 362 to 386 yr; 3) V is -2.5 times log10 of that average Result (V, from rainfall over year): -0.01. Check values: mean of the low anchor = 293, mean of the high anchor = 249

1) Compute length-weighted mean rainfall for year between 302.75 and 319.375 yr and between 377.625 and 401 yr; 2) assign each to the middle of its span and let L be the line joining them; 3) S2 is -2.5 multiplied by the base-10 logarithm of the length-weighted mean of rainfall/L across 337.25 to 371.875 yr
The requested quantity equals 0.01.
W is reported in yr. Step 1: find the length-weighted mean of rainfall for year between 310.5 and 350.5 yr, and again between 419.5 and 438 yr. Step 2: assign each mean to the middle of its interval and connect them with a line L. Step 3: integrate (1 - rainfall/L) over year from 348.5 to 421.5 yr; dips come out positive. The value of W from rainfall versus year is -4.38 yr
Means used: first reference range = 284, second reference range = 218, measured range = 261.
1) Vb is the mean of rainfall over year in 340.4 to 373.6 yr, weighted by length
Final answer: 268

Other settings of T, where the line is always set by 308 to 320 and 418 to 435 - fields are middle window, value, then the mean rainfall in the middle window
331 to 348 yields 1.1 yr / 272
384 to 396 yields 0.2 yr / 250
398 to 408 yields -0.7 yr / 264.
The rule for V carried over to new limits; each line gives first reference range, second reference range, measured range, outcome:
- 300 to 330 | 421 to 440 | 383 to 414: -0.113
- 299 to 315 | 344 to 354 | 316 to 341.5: -0.098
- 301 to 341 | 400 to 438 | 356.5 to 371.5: -0.043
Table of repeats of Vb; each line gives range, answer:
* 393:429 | 255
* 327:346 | 276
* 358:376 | 275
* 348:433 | 257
